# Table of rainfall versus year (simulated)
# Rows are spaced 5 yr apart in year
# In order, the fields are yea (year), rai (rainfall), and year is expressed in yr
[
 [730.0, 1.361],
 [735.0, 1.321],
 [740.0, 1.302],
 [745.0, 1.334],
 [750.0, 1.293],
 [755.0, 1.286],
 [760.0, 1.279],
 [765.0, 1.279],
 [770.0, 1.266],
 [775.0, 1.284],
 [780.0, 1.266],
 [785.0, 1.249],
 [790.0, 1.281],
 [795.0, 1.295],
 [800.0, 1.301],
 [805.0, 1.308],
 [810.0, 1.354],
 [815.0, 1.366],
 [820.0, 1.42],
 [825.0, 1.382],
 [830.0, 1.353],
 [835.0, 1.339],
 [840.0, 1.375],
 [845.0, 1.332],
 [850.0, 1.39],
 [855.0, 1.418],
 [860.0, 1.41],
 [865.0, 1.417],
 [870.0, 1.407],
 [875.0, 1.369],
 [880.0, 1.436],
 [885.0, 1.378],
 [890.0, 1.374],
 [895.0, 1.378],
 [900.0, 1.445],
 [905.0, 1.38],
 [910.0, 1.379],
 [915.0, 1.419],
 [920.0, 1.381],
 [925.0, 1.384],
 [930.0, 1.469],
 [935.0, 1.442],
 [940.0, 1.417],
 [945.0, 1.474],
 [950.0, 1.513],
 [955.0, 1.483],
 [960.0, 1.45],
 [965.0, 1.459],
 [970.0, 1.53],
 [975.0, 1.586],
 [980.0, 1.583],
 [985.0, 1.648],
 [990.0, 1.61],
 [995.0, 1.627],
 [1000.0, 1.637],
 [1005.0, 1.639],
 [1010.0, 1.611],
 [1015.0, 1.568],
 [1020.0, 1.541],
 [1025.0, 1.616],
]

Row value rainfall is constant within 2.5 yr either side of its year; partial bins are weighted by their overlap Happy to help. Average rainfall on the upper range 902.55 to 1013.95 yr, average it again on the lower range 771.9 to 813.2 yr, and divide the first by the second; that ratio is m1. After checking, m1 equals 1.2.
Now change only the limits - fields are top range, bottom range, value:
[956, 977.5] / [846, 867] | 1.07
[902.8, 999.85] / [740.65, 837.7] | 1.14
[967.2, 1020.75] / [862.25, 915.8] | 1.14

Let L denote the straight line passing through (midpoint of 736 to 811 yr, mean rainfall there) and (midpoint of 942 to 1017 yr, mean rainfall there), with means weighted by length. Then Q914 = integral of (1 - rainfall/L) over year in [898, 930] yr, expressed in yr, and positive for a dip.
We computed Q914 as 1.6 yr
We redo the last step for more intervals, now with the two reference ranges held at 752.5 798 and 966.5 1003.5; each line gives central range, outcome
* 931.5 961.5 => 1.5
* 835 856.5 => 0.2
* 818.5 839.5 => -0.2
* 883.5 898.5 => 0.8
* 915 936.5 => 1.3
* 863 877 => 0.2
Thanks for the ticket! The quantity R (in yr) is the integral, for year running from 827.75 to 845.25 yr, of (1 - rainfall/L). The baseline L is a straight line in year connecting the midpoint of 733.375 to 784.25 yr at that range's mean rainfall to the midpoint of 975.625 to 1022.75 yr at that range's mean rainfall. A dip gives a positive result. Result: 0.5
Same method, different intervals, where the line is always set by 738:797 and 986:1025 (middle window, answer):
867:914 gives 1.8 yr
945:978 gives 1.0 yr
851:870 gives 0.0 yr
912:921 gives 0.5 yr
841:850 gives 0.2 yr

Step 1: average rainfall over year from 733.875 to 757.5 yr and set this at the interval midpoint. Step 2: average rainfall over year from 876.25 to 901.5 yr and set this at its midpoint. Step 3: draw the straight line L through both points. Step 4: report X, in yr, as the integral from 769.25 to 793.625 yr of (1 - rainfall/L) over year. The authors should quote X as 1.1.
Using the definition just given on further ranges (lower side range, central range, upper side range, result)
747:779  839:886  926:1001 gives 0.2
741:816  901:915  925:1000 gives 0.6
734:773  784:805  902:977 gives 0.7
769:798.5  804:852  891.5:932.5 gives -1.6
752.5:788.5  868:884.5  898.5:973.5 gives -0.2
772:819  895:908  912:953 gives 0.0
